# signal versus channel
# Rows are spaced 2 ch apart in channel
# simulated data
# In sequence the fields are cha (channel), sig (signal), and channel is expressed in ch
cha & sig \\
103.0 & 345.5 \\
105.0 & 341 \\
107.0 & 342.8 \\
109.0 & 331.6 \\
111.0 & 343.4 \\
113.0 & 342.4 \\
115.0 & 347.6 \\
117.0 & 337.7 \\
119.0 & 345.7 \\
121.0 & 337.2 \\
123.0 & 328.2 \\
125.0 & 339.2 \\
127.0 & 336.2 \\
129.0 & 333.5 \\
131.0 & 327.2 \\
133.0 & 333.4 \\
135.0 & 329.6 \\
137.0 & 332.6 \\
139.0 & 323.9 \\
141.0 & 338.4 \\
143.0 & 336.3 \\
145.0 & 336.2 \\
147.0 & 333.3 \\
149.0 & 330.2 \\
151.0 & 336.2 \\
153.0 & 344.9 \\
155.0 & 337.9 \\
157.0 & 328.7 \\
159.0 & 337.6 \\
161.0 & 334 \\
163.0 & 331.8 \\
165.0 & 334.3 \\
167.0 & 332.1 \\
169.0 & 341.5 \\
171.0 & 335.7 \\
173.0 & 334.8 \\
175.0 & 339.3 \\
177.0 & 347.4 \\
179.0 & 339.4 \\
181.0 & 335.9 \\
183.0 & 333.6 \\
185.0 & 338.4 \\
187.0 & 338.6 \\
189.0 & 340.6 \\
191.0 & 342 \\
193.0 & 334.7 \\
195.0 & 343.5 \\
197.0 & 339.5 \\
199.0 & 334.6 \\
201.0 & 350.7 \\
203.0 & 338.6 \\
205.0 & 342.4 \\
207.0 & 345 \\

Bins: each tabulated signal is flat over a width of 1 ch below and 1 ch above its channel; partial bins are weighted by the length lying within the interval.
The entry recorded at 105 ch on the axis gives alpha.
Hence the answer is 341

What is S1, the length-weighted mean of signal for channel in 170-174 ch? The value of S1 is 335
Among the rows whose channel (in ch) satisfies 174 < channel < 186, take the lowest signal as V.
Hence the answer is 333.6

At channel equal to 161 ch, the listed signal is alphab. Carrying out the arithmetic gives 334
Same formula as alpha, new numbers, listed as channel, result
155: 337.9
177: 347.4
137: 332.6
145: 336.2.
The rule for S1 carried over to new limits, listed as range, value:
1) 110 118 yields 343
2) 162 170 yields 335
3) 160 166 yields 333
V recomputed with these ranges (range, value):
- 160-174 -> 331.8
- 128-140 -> 323.9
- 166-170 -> 332.1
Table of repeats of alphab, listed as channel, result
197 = 339.5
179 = 339.4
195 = 343.5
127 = 336.2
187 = 338.6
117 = 337.7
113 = 342.4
